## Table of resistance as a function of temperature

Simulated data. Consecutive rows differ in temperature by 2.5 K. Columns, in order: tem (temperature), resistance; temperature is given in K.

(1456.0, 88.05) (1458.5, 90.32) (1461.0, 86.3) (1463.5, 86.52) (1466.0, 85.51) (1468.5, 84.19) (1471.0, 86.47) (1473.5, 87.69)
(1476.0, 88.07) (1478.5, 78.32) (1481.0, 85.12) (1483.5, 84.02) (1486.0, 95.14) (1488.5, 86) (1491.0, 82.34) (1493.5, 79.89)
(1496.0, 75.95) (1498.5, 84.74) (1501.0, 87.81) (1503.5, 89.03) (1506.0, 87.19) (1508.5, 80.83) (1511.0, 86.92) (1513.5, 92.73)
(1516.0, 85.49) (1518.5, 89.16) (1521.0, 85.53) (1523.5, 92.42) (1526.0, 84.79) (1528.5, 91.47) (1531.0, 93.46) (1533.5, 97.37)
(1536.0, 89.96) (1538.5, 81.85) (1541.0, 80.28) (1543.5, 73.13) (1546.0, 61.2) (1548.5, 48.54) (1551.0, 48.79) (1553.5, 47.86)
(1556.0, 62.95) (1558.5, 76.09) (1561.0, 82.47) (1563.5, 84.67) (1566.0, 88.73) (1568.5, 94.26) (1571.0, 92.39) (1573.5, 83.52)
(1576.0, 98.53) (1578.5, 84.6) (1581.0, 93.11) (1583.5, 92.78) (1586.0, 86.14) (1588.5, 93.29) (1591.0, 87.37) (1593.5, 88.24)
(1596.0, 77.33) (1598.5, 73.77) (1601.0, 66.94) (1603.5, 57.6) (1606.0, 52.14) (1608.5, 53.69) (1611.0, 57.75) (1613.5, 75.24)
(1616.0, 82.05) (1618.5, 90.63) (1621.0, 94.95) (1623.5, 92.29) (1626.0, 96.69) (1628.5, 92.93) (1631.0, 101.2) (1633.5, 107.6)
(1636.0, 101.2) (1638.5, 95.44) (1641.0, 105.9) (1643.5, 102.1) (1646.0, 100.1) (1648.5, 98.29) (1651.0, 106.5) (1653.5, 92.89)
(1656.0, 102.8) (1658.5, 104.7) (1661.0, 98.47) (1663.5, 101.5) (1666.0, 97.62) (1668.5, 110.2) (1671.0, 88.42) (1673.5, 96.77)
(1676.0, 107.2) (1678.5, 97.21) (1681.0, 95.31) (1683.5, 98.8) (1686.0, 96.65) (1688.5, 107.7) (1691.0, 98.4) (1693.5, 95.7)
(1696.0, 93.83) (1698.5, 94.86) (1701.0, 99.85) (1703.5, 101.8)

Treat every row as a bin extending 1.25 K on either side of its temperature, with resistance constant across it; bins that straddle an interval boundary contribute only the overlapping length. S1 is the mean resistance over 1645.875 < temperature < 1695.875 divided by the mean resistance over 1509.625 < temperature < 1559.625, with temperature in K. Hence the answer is 1.27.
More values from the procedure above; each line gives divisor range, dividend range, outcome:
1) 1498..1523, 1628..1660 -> 1.16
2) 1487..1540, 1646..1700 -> 1.14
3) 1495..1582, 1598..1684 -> 1.11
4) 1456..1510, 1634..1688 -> 1.17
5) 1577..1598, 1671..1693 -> 1.13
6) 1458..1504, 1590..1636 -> 0.95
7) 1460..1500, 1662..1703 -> 1.17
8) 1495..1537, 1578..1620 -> 0.88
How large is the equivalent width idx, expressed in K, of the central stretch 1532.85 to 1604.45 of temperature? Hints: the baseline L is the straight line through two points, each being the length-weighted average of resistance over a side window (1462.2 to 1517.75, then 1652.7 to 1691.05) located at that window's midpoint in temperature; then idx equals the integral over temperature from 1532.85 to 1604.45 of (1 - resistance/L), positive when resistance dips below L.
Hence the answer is 9.89 K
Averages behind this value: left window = 85.5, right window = 99.8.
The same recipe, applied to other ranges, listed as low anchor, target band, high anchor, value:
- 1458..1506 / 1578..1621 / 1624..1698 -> 7.7 K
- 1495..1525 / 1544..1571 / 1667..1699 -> 5.8 K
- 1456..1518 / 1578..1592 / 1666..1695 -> 0.4 K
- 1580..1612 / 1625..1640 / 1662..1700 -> -2.4 K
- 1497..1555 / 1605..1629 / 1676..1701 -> 3.2 K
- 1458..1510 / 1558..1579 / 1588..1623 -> -2.6 K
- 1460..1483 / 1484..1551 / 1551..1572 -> -1.9 K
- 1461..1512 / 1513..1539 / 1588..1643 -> -1.5 K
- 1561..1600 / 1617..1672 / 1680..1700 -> -3.3 K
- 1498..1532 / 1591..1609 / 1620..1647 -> 5.0 K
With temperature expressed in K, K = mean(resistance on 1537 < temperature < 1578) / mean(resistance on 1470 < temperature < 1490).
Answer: 0.9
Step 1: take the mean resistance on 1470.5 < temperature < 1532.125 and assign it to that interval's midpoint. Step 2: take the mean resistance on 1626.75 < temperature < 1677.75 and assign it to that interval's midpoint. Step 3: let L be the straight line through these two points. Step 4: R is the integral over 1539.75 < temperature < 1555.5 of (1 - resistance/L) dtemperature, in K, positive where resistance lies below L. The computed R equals 5.3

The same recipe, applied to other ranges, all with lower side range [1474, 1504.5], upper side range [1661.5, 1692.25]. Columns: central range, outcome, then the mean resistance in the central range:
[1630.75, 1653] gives -1.1 K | 102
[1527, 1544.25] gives 0.2 K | 87.2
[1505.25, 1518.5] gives 0.0 K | 86.8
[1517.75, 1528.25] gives -0.1 K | 88.3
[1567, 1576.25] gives 0.0 K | 91.4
